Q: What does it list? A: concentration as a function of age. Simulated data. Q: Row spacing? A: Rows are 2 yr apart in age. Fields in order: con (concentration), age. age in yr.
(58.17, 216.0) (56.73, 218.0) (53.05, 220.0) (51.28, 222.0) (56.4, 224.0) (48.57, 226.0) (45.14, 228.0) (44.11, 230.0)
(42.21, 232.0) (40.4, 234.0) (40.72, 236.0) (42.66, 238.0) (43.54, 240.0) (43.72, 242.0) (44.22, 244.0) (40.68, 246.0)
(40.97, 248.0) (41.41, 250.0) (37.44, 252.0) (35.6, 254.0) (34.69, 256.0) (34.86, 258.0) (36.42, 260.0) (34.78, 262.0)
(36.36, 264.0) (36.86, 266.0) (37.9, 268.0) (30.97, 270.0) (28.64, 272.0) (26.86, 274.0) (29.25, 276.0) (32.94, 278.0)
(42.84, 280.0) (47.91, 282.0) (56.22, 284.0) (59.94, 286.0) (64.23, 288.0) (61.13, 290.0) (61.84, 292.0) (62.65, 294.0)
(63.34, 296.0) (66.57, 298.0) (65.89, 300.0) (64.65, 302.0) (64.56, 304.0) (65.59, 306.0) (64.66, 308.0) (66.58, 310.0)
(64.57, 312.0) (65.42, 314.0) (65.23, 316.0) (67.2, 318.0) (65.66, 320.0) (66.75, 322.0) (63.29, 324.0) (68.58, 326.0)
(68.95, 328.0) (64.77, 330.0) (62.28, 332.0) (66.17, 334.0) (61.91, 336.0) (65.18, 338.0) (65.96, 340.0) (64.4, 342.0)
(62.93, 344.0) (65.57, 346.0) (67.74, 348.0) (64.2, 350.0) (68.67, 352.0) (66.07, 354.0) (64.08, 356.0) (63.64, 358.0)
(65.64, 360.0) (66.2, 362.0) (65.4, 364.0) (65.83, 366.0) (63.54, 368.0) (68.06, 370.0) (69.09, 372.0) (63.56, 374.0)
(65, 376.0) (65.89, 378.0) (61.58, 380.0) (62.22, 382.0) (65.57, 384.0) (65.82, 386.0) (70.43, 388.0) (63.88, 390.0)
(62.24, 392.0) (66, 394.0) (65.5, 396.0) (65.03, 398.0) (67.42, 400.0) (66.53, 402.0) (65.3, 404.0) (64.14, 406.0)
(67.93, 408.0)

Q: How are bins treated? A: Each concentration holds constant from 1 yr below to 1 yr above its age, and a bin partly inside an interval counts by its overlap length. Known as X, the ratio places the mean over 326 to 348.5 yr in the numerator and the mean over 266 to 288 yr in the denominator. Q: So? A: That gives 1.6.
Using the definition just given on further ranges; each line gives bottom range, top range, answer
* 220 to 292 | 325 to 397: 1.54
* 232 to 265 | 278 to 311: 1.53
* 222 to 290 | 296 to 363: 1.57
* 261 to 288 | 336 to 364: 1.65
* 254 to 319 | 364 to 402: 1.28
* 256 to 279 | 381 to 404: 1.97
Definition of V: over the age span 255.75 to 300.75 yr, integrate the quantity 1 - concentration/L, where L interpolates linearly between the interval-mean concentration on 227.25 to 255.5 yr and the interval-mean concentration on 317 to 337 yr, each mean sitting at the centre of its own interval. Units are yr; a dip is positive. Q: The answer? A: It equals 5.72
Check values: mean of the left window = 41.5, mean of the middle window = 45.9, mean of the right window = 65.6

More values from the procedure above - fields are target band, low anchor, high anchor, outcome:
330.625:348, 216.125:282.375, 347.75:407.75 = -1.9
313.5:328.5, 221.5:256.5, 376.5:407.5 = -3.1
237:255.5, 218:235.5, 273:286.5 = 1.9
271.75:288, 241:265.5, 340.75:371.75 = 1.1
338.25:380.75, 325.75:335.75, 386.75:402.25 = 0.2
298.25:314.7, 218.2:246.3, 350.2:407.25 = -2.8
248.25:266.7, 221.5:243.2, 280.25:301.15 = 5.3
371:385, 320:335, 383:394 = 0.2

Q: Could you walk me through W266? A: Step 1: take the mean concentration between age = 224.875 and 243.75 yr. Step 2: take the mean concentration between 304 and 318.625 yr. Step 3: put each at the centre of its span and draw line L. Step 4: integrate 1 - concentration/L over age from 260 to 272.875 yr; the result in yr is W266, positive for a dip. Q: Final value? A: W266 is 4.4 yr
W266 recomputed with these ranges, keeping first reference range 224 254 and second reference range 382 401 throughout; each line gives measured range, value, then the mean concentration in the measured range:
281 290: -1.4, 57.5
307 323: -3.4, 65.8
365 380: -0.7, 65.6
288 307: -4.6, 64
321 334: -2.3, 65.8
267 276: 3.2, 30.9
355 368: -0.8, 65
